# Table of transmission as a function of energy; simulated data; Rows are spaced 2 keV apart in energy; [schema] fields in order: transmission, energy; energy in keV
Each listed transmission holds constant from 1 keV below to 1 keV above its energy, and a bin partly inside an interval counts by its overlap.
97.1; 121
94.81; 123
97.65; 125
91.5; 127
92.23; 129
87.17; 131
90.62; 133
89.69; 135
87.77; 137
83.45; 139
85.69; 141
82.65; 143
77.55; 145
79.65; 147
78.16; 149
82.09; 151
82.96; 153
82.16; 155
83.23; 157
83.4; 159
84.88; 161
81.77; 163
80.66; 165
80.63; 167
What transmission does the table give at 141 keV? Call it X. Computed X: 85.69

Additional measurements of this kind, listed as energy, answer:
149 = 78.16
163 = 81.77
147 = 79.65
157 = 83.23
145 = 77.55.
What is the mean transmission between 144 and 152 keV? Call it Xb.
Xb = 79.4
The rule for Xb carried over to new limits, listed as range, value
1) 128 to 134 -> 90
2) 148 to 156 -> 81.3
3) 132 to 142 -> 87.4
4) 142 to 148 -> 80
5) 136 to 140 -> 85.6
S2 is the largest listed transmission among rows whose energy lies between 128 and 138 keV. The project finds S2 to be 92.23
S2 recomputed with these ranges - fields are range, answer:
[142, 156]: 82.96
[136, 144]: 87.77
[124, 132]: 97.65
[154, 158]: 83.23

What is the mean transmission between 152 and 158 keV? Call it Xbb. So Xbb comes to 82.8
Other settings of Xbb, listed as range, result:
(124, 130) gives 93.8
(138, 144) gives 83.9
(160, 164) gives 83.3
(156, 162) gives 83.8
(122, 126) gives 96.2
